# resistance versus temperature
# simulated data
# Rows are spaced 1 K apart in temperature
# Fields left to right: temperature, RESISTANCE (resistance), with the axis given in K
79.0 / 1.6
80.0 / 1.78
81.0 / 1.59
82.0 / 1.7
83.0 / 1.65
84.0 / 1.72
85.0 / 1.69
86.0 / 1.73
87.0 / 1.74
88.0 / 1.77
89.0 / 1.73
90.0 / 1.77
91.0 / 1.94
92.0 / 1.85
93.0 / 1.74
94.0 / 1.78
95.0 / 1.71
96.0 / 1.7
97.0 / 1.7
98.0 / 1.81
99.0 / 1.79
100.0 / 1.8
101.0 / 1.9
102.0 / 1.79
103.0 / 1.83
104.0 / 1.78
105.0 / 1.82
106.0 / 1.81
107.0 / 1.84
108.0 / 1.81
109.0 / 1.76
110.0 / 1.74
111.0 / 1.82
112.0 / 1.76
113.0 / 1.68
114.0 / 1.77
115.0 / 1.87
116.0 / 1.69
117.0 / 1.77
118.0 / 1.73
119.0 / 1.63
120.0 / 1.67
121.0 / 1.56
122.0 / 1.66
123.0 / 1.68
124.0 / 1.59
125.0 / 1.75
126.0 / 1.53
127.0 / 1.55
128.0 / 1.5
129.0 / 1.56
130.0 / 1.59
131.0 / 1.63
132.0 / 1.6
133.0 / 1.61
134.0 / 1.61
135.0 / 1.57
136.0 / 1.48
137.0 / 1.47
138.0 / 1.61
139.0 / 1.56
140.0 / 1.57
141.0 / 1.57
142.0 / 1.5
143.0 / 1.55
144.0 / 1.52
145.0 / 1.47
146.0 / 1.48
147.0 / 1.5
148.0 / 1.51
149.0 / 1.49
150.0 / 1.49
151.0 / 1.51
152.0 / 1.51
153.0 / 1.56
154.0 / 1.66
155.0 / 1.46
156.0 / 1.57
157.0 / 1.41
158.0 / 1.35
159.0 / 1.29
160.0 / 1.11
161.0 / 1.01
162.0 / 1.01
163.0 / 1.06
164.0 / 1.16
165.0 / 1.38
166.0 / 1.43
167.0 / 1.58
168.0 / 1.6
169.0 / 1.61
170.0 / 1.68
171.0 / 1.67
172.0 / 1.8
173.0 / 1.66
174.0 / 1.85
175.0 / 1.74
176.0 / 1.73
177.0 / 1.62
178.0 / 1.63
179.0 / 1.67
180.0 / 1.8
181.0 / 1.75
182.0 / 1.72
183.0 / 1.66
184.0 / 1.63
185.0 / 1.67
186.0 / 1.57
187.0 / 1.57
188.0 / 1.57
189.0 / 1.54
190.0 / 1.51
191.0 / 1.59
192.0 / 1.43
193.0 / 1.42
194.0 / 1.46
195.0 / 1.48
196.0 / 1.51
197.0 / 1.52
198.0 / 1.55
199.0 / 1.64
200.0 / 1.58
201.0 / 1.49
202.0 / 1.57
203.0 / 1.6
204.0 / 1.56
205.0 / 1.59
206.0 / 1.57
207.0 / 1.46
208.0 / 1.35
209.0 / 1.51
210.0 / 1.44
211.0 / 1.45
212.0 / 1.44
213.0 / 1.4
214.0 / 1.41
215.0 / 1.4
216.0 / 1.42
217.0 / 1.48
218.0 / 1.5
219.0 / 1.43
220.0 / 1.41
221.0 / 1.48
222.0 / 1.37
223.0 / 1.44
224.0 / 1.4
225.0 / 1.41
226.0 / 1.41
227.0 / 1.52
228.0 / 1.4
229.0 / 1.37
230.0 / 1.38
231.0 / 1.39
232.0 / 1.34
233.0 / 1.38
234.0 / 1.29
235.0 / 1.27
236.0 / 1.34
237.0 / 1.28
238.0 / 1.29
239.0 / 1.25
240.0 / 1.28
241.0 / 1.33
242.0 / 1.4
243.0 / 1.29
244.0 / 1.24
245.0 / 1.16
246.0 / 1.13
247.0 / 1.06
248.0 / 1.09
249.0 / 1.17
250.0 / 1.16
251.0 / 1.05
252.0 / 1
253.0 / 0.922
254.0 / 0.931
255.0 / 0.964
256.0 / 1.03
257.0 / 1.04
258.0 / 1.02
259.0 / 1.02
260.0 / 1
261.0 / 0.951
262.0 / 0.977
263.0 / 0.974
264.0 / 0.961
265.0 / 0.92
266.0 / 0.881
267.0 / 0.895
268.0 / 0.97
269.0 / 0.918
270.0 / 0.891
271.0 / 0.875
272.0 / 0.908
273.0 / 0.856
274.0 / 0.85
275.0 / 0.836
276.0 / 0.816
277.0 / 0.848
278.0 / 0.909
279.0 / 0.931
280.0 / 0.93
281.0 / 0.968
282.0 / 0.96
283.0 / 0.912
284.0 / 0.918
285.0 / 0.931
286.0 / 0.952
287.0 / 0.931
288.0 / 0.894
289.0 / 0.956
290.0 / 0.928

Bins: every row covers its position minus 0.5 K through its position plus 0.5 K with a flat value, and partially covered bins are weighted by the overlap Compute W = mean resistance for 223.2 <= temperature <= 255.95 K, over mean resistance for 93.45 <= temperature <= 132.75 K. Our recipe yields 0.7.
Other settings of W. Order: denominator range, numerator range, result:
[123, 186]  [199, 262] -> 0.85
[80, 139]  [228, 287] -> 0.62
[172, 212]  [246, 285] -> 0.61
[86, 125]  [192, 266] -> 0.75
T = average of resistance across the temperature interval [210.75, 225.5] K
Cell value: 1.43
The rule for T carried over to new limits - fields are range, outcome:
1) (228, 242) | 1.33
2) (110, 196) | 1.56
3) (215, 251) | 1.33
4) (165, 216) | 1.57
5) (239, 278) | 1.02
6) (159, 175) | 1.45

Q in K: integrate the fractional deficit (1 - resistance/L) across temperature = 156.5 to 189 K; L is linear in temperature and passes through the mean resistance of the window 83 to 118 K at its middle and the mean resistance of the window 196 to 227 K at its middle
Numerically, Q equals 1.0 K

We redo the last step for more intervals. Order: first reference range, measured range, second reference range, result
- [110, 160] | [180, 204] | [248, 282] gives -4.9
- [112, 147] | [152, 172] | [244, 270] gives 0.5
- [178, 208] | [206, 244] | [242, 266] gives -2.8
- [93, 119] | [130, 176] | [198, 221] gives 3.9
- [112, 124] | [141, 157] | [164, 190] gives 1.4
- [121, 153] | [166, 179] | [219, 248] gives -1.8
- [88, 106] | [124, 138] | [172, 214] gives 1.1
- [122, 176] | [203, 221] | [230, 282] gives -3.1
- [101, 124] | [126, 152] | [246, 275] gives 1.1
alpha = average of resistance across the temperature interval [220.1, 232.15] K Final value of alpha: 1.41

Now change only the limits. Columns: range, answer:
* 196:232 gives 1.47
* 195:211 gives 1.53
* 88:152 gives 1.67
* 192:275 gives 1.26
